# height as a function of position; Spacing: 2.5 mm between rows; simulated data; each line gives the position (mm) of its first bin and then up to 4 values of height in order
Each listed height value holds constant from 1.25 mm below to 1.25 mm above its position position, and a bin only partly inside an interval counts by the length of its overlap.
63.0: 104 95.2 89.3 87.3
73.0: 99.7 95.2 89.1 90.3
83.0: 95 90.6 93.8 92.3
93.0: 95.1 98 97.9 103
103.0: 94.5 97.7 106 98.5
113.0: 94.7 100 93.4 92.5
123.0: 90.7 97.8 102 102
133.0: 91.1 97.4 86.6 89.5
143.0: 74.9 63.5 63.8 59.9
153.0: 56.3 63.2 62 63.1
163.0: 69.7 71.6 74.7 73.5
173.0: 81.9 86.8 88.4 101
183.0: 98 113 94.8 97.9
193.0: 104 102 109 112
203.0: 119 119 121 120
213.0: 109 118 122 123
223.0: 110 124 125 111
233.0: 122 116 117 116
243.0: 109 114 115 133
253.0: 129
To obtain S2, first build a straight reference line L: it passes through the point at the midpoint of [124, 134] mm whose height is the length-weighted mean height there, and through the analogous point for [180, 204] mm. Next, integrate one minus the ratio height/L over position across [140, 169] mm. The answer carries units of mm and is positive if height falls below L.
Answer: 9.74 mm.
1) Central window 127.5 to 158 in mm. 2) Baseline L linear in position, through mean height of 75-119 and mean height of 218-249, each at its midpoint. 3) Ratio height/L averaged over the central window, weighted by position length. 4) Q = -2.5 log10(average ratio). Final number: 0.30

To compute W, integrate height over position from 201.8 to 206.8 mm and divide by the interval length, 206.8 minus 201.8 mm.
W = 119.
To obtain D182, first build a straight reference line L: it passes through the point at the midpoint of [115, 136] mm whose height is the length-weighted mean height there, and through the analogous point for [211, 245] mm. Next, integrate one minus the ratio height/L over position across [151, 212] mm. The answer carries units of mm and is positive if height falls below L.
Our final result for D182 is 9.5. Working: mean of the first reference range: 96.2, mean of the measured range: 91.4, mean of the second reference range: 117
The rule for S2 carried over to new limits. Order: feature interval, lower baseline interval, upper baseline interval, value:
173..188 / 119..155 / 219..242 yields 0.5 mm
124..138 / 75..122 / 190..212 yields 0.5 mm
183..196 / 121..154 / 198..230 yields 0.6 mm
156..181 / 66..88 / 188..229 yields 7.3 mm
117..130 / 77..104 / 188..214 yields 0.5 mm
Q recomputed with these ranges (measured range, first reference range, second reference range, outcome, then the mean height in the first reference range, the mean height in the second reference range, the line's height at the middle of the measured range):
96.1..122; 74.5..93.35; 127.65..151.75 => -0.11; 92.5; 82.4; 87.9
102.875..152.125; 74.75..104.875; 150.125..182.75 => -0.06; 94.6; 74.4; 84.7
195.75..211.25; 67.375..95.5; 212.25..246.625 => -0.03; 92.8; 117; 113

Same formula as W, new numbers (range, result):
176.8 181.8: 94.8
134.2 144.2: 87.2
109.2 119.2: 96.7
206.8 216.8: 117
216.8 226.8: 120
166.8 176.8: 79.3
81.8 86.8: 92.8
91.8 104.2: 97.7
